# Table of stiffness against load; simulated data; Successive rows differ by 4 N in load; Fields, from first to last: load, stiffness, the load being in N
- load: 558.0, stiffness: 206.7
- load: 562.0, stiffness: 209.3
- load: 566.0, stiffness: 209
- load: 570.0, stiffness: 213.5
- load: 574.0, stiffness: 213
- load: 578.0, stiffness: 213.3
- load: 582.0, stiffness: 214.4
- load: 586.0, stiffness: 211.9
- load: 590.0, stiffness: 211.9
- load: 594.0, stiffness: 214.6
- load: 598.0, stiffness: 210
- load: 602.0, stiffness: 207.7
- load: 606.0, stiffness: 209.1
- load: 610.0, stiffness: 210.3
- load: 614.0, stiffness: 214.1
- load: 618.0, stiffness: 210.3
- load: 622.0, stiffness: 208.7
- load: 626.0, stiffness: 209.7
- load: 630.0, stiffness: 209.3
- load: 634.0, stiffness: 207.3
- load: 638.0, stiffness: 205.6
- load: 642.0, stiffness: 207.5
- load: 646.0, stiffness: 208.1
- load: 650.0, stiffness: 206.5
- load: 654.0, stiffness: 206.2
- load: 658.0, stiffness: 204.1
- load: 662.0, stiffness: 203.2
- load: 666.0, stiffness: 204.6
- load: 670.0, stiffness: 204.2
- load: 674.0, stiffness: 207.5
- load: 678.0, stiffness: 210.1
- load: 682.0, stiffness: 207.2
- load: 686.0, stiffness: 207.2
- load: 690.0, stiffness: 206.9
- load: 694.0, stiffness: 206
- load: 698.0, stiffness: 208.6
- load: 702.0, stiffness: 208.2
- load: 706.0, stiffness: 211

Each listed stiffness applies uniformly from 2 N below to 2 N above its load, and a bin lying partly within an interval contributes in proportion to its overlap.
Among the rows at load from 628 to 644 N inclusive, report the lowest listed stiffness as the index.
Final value 205.6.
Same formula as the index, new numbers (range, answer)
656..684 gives 203.2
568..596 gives 211.9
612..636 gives 207.3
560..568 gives 209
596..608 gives 207.7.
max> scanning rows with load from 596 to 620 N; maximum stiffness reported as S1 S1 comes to 214.1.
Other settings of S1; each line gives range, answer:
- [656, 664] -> 204.1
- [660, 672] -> 204.6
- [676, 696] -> 210.1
